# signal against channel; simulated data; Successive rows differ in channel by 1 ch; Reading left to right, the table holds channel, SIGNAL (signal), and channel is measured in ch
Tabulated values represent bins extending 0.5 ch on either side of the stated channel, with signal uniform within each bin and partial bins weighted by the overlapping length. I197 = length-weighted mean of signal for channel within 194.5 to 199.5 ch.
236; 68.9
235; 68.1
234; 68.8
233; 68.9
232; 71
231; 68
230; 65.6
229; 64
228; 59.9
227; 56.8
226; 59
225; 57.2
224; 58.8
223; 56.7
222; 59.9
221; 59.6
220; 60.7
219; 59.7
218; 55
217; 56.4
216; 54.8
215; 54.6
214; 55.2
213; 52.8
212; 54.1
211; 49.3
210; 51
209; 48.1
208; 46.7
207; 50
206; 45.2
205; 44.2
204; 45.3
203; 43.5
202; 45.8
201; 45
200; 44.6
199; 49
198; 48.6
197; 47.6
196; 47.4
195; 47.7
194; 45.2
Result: 48.1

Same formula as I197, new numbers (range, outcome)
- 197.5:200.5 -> 47.4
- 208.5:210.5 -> 49.5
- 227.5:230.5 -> 63.2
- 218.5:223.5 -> 59.3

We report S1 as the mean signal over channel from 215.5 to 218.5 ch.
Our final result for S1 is 55.4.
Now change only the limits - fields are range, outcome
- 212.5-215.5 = 54.2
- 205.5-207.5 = 47.6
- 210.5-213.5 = 52.1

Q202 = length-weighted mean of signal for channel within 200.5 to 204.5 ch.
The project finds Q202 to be 44.9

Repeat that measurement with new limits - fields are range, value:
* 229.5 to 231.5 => 66.8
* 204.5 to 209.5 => 46.8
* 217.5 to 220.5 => 58.5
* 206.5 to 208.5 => 48.4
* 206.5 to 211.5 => 49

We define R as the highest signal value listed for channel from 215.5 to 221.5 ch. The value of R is 60.7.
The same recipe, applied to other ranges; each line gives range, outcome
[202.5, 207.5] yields 50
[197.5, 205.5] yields 49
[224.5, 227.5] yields 59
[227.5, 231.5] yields 68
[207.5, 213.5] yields 54.1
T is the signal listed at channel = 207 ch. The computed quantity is 50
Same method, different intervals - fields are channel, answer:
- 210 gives 51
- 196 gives 47.4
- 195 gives 47.7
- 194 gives 45.2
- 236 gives 68.9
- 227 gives 56.8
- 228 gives 59.9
